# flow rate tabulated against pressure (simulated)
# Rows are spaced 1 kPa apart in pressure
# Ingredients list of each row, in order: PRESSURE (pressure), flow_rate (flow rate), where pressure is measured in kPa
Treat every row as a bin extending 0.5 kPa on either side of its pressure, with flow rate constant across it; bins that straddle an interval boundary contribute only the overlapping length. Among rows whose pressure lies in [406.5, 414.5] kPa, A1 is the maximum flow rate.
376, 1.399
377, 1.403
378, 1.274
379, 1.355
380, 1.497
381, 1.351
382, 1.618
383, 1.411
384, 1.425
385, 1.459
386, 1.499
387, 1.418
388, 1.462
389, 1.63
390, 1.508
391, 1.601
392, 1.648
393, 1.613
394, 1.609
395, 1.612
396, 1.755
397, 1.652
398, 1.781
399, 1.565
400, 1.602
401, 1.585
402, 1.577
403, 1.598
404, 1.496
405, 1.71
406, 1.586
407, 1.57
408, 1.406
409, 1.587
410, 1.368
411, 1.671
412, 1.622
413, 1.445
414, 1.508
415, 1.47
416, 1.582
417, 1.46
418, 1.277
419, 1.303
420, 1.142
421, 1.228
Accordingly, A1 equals 1.671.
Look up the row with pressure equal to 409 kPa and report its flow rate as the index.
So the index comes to 1.587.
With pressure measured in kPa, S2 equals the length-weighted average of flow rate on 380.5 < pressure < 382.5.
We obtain 1.48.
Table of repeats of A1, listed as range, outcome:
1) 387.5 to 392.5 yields 1.648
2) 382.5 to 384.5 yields 1.425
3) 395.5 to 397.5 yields 1.755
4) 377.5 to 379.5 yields 1.355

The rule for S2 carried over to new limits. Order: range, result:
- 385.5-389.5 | 1.5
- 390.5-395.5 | 1.62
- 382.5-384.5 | 1.42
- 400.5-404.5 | 1.56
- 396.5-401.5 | 1.64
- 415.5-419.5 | 1.41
